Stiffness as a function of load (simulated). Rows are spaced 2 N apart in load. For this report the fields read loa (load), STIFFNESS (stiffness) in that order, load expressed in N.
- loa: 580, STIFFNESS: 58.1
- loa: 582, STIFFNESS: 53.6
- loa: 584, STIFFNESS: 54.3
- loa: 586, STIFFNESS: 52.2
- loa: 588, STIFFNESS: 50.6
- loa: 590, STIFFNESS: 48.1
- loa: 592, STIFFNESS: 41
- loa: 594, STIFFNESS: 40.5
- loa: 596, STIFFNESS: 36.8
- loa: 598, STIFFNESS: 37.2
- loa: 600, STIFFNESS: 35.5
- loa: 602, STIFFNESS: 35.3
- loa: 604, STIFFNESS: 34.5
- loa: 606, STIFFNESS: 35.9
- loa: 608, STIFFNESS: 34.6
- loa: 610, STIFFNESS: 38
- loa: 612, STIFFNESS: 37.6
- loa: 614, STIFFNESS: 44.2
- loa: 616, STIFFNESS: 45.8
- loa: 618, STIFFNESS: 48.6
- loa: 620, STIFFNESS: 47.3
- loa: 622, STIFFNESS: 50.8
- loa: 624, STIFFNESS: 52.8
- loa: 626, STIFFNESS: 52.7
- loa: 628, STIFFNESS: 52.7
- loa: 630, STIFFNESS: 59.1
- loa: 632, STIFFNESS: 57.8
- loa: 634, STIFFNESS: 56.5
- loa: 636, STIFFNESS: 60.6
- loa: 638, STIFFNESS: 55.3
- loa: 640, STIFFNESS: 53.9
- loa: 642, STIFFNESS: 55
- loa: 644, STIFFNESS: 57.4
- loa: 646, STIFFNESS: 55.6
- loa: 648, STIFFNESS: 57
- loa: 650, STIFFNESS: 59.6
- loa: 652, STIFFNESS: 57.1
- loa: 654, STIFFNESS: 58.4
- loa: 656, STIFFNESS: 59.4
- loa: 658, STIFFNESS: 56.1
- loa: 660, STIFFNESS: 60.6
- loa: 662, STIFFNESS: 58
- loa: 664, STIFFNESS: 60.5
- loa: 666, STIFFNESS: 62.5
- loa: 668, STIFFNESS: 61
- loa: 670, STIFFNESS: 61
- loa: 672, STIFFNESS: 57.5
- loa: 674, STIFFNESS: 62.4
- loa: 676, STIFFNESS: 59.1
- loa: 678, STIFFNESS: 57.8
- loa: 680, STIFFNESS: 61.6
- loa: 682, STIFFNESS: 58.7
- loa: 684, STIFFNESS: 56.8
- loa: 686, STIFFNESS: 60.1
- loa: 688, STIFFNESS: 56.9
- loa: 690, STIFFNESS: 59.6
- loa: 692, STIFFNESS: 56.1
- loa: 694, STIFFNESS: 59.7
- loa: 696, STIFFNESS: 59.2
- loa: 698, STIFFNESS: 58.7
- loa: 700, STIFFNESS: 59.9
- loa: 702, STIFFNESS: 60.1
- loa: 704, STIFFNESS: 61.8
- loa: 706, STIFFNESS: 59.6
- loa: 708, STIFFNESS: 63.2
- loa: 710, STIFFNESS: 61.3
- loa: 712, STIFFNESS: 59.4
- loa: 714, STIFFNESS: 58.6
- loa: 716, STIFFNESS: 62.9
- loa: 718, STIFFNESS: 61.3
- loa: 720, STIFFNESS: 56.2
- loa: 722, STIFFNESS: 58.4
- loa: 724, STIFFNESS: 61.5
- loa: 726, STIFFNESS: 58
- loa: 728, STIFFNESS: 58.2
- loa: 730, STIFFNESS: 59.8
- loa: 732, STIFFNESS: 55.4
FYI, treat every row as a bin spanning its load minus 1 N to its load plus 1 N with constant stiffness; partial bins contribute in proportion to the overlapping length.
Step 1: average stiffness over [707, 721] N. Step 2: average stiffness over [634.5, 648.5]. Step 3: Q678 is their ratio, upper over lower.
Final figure 1.07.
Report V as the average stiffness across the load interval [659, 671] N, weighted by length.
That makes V 60.6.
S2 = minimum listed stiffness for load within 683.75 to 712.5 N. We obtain 56.1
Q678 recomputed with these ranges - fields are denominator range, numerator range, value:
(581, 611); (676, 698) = 1.40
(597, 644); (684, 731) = 1.26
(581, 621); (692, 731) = 1.40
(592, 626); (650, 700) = 1.43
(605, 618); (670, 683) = 1.49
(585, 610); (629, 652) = 1.42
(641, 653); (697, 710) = 1.06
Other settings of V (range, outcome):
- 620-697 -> 57.7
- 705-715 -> 60.4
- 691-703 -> 59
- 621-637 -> 55.4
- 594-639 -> 45.8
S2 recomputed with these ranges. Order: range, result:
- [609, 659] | 37.6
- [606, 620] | 34.6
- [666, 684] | 56.8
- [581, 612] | 34.5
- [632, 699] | 53.9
